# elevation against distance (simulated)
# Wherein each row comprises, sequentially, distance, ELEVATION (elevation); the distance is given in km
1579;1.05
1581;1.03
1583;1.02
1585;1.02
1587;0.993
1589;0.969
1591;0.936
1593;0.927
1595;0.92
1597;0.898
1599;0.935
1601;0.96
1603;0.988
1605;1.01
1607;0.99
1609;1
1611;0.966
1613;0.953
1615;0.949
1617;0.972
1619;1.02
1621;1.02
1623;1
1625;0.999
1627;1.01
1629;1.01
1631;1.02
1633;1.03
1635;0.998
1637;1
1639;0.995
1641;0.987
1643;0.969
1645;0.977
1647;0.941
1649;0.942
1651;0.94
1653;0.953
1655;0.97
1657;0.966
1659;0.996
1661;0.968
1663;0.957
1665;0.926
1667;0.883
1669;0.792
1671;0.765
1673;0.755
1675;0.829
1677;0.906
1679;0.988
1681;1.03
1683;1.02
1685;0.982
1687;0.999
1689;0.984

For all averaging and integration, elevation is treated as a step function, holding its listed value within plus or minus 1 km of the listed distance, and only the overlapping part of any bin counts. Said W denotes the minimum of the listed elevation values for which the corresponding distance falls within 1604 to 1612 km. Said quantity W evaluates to 0.966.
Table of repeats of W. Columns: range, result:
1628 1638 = 0.998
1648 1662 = 0.94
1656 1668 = 0.883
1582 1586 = 1.02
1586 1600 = 0.898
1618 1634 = 0.999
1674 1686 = 0.829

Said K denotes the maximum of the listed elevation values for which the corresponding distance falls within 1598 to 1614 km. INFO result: 1.01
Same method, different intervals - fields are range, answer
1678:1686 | 1.03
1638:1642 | 0.995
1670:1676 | 0.829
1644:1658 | 0.977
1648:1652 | 0.942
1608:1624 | 1.02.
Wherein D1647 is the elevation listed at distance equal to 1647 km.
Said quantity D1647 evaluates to 0.941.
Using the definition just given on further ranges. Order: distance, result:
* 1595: 0.92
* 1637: 1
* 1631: 1.02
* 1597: 0.898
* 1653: 0.953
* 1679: 0.988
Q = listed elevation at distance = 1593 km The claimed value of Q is 0.927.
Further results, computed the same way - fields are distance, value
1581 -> 1.03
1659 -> 0.996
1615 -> 0.949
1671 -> 0.765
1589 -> 0.969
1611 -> 0.966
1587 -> 0.993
